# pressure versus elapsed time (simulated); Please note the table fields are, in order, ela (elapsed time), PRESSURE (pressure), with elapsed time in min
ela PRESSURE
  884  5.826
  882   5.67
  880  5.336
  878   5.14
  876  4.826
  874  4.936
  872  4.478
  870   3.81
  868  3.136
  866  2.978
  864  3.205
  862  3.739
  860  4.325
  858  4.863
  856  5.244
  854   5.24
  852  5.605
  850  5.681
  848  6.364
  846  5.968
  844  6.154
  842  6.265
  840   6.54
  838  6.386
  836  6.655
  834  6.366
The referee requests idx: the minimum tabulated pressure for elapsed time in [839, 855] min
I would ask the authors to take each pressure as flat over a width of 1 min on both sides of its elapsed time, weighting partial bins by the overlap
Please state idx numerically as 5.24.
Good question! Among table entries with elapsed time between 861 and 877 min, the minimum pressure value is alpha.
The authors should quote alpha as 2.978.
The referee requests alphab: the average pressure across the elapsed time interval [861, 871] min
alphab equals 3.37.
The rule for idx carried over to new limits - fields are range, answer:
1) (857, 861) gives 4.325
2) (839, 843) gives 6.265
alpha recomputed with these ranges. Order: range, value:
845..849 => 5.968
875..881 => 4.826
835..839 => 6.386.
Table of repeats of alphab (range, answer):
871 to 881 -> 4.94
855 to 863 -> 4.54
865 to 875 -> 3.87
